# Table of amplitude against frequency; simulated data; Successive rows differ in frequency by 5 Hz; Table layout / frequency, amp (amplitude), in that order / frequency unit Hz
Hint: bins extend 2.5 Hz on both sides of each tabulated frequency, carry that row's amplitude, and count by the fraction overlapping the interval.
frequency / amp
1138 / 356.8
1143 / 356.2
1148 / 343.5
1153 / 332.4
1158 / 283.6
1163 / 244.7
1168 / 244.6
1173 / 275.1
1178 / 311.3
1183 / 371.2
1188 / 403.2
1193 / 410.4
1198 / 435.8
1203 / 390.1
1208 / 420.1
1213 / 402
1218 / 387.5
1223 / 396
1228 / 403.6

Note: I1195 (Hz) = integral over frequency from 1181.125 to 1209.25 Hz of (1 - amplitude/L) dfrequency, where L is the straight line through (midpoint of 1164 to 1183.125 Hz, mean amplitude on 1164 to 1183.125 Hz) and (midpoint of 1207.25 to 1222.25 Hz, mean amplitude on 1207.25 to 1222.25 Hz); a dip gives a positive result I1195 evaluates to -4.8 Hz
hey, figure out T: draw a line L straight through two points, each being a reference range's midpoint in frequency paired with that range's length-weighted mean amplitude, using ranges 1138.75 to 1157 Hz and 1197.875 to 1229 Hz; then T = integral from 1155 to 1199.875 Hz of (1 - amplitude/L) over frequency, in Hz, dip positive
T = 4.9 Hz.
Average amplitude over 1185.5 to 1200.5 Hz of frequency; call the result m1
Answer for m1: 416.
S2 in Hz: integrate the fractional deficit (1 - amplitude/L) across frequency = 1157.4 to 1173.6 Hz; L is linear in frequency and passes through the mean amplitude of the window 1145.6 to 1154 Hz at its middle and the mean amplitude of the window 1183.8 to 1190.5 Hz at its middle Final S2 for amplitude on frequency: 4.7 Hz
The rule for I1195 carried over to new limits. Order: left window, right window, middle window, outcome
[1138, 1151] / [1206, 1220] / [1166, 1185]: 3.8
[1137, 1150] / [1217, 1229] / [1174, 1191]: 0.8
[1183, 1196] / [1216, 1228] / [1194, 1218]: -0.7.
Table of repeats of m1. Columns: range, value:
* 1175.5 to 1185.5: 341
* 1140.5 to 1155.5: 344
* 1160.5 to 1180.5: 269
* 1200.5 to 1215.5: 404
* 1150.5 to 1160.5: 308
